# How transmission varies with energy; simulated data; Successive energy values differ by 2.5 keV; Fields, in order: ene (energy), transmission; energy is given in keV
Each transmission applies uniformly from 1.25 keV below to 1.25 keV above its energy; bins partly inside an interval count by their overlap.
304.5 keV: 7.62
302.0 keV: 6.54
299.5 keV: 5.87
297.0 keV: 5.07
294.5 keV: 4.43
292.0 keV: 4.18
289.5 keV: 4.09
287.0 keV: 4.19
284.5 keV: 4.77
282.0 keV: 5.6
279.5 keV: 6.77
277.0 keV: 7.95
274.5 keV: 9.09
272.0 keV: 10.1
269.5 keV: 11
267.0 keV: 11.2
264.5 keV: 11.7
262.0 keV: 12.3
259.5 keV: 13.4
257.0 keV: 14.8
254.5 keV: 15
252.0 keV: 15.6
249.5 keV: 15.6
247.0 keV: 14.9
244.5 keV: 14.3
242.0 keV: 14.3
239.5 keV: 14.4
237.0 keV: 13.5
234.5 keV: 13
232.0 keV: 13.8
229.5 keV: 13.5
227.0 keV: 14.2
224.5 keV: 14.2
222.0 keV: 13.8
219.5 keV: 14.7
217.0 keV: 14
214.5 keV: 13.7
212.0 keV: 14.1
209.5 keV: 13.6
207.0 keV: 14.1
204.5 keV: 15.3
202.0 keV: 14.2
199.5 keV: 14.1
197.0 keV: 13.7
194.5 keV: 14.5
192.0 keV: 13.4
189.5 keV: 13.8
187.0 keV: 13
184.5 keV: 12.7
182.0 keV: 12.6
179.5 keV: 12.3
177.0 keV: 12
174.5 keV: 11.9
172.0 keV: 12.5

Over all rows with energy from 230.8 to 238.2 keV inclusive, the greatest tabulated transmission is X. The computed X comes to 13.8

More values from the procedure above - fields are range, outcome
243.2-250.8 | 15.6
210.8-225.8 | 14.7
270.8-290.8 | 10.1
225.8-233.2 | 14.2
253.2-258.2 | 15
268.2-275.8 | 11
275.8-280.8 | 7.95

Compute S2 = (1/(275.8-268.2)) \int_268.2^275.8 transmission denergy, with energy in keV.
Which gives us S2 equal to 10.1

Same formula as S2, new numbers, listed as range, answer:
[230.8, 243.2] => 13.8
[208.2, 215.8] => 13.8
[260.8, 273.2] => 11.3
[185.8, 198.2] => 13.7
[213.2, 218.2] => 13.9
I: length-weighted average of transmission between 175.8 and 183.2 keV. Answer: 12.3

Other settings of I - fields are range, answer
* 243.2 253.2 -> 15.1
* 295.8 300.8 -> 5.48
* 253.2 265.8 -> 13.4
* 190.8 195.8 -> 14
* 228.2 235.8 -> 13.4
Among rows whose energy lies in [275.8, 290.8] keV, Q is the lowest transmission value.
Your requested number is 4.09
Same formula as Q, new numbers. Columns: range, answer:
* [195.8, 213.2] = 13.6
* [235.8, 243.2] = 13.5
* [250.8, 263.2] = 12.3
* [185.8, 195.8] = 13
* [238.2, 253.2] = 14.3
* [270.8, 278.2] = 7.95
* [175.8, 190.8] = 12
